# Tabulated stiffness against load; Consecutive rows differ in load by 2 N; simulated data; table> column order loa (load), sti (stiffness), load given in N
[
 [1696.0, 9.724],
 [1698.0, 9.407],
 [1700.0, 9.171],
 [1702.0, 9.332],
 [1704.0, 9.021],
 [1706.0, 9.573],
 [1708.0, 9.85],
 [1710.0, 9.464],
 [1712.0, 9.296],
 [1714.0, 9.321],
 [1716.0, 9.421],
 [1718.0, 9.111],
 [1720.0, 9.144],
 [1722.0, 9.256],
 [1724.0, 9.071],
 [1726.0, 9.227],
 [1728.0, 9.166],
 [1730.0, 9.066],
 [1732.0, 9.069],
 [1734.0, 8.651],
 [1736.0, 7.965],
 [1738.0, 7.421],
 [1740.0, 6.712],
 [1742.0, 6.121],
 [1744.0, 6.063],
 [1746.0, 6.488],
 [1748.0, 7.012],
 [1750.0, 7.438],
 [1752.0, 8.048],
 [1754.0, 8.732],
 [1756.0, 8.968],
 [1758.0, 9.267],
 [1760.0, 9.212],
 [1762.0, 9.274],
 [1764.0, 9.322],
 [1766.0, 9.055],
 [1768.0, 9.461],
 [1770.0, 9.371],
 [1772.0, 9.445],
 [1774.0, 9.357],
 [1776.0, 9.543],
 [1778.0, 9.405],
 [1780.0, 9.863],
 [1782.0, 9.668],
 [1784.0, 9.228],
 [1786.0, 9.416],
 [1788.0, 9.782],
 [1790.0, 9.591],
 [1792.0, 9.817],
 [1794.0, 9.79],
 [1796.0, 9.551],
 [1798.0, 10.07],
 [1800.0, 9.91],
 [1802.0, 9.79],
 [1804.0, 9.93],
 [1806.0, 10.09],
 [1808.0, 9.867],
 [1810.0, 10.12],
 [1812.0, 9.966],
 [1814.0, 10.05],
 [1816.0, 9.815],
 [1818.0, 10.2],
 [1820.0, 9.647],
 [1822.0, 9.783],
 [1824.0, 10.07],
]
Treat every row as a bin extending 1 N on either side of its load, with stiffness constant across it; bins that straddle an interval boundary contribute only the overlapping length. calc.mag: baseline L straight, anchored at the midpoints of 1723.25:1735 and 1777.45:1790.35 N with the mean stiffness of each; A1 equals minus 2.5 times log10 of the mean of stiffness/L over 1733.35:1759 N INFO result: 0.210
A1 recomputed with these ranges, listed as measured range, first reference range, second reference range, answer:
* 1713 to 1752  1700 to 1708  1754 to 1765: 0.134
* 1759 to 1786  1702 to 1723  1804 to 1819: 0.039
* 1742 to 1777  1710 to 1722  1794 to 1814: 0.130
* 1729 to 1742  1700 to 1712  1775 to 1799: 0.187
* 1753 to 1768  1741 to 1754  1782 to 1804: -0.176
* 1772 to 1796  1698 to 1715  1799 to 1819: 0.028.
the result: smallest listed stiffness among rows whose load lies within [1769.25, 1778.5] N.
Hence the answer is 9.357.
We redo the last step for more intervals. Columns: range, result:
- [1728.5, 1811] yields 6.063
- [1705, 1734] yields 8.651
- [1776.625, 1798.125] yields 9.228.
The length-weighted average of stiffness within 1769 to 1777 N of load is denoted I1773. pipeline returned 9.43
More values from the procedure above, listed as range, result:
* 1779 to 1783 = 9.77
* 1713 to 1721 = 9.25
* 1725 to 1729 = 9.2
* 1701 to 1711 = 9.45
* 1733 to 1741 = 7.69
